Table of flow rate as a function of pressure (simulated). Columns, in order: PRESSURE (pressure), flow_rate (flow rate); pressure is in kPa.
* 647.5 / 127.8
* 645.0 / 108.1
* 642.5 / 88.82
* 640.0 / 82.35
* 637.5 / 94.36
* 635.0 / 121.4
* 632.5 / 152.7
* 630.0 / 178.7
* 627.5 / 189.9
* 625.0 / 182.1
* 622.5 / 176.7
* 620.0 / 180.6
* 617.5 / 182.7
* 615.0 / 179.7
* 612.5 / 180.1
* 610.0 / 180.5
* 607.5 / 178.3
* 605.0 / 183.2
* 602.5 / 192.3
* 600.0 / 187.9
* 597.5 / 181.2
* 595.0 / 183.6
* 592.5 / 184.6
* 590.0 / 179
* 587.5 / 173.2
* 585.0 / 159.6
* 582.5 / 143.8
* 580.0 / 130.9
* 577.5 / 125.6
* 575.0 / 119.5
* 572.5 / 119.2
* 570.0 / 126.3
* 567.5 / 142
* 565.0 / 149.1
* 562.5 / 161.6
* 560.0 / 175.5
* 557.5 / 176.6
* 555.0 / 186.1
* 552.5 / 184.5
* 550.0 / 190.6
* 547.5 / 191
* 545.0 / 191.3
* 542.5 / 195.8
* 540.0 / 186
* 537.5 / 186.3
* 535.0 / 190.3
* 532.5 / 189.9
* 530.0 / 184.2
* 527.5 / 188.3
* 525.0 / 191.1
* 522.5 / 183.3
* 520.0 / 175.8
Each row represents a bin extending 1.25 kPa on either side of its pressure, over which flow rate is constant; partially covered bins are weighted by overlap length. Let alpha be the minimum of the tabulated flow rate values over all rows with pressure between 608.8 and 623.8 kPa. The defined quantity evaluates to 176.7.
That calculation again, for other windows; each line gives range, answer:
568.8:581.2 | 119.2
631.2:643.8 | 82.35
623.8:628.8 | 182.1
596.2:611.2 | 178.3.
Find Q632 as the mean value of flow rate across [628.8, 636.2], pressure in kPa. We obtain 151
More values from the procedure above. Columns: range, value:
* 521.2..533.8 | 187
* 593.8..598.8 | 182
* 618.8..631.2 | 182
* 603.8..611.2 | 181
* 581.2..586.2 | 151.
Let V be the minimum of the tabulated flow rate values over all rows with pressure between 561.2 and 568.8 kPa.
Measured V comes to 142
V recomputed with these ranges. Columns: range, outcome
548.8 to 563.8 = 161.6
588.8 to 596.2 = 179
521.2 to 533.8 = 183.3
